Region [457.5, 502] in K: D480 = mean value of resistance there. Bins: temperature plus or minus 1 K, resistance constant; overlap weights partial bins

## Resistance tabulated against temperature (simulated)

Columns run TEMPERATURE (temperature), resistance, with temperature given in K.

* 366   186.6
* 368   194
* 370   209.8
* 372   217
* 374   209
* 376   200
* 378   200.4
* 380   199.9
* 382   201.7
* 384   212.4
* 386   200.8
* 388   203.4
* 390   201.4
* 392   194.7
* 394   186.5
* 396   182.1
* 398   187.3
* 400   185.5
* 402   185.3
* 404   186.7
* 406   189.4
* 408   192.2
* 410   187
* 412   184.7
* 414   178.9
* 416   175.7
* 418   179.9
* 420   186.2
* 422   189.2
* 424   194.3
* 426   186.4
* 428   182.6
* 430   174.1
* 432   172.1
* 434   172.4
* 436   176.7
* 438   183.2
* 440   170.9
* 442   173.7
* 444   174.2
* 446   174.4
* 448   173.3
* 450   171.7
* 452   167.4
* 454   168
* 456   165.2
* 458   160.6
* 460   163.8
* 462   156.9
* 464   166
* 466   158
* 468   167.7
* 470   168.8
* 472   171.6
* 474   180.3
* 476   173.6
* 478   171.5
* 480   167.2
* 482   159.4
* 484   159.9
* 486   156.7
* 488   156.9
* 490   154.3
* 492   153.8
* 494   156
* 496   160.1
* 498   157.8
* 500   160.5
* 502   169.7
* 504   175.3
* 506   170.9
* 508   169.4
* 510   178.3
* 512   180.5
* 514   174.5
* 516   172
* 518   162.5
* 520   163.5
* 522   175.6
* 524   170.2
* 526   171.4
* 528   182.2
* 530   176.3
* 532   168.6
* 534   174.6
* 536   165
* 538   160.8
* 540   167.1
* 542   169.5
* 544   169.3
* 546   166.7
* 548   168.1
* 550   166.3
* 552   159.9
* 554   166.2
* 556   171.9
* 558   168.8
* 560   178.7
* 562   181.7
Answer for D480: 163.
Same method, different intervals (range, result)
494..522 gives 169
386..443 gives 185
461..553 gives 167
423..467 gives 172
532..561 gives 168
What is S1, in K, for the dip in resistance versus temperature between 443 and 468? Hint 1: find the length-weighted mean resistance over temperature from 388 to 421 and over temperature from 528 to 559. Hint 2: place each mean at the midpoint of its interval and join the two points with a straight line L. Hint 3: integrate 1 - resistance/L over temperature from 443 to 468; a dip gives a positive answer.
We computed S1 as 1.9 K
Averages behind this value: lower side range 187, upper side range 168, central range 167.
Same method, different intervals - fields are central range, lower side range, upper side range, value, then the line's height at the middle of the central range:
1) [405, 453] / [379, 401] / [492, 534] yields 2.1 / 188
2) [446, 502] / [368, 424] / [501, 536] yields 4.9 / 180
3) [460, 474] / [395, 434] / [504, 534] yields 1.0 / 178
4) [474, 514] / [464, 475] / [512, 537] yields 1.1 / 170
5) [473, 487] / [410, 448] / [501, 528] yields 0.7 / 175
